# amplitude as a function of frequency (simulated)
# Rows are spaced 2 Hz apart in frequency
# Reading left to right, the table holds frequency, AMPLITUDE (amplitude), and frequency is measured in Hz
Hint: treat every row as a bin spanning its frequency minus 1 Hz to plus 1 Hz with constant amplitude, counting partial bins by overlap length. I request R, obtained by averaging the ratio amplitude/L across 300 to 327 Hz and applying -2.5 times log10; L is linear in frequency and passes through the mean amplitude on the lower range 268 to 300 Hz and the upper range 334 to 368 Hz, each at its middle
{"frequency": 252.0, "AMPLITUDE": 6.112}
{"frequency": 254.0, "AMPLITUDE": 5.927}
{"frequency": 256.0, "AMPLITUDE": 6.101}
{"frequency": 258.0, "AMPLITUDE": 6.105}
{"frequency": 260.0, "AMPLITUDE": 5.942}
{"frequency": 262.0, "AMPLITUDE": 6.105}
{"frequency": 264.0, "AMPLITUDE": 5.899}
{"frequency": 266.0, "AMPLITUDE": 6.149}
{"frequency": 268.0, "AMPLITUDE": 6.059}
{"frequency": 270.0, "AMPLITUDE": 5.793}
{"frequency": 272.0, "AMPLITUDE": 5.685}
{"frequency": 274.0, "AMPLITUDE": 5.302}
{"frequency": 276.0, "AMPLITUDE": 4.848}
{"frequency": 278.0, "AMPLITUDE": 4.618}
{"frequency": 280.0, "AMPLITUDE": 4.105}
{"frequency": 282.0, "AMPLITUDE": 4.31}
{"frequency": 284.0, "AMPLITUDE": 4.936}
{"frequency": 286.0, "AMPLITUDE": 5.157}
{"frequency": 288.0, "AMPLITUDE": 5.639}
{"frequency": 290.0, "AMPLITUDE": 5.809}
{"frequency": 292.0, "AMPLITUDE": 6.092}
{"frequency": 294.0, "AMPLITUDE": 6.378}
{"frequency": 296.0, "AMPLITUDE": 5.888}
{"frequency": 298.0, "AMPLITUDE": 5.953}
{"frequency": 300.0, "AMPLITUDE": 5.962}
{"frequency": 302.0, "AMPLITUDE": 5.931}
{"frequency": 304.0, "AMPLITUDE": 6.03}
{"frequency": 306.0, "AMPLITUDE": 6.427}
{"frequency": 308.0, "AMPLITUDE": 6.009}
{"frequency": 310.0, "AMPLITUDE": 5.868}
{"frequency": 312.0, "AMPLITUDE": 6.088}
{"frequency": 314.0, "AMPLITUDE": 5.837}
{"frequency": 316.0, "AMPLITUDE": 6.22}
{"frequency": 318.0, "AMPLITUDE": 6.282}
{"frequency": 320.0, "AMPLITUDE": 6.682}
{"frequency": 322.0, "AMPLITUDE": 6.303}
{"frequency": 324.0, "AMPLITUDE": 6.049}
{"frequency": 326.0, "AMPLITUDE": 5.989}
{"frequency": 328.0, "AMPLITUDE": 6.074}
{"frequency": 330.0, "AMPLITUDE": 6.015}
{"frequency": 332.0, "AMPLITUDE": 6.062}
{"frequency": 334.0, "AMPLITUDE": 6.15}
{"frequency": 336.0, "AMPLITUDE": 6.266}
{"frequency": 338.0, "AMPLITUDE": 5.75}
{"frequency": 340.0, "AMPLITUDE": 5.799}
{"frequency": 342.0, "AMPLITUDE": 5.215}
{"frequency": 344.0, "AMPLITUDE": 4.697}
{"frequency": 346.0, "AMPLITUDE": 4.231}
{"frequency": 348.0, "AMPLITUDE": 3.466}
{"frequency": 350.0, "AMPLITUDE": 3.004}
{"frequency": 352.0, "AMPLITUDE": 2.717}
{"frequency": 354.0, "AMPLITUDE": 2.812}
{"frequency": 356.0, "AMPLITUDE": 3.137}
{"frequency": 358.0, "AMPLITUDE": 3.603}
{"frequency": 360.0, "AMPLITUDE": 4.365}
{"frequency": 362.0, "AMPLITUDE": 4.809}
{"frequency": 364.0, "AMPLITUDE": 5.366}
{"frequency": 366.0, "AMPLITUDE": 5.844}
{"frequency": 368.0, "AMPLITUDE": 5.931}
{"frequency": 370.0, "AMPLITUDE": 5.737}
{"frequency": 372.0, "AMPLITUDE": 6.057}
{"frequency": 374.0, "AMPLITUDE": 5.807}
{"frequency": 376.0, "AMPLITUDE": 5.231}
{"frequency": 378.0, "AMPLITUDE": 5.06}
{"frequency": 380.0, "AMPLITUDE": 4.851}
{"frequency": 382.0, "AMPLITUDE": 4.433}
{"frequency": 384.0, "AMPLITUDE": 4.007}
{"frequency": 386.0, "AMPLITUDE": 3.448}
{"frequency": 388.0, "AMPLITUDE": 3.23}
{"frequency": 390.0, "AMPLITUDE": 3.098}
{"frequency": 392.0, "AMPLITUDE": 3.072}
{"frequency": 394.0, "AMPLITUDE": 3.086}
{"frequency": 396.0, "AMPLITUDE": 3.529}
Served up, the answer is -0.22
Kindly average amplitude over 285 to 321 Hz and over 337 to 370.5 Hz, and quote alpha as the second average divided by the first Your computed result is 0.7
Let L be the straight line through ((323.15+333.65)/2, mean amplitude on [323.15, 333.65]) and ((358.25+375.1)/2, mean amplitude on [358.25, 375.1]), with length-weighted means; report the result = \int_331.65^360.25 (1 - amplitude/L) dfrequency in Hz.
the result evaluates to 6.6 Hz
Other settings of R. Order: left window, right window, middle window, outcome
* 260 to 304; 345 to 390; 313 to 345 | -0.21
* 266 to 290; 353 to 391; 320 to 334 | -0.25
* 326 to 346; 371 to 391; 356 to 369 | 0.03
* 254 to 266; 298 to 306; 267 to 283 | 0.18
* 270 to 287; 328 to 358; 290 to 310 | -0.24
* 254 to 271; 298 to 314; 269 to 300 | 0.12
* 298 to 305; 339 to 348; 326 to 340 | -0.18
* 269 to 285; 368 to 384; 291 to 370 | -0.06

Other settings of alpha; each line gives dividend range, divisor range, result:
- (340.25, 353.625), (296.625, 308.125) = 0.65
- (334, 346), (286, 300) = 0.93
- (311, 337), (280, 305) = 1.10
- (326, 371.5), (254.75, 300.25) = 0.88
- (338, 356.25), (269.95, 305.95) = 0.73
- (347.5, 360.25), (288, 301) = 0.54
